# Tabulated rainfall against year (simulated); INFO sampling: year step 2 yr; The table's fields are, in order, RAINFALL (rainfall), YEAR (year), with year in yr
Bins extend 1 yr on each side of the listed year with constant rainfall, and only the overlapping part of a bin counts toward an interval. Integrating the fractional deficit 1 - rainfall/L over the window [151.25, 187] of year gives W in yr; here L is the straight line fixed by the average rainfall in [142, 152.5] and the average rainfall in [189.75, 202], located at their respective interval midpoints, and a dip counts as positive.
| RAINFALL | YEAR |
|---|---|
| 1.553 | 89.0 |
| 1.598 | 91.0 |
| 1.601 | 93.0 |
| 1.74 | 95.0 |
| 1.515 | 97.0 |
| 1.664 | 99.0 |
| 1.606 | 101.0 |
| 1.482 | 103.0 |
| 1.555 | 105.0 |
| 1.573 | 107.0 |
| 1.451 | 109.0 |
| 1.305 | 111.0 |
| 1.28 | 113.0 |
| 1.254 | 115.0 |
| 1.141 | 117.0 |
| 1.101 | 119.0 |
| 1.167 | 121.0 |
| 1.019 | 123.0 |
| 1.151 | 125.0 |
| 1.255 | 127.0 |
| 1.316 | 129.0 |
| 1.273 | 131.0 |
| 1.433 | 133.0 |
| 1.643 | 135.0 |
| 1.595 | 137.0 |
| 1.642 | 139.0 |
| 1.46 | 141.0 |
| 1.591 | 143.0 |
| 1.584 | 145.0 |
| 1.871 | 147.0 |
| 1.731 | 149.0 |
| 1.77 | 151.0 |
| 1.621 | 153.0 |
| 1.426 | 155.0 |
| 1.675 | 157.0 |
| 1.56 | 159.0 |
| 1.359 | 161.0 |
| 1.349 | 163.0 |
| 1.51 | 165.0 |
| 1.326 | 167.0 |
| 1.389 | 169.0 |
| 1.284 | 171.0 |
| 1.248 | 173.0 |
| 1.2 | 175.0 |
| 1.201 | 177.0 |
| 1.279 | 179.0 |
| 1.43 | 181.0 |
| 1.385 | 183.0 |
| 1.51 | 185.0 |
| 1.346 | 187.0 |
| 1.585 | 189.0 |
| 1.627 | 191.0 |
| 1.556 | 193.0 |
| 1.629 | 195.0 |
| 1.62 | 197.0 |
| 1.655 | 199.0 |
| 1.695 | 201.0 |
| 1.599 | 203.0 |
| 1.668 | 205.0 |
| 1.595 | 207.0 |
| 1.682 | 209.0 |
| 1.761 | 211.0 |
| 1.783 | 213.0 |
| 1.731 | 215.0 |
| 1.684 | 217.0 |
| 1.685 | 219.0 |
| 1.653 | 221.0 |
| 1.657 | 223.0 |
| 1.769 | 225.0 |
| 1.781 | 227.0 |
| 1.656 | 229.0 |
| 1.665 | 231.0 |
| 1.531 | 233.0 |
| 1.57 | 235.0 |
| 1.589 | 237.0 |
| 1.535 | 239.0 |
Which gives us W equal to 5.74 yr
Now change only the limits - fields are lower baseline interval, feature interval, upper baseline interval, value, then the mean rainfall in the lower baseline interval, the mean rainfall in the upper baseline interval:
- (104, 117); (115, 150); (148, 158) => 2.7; 1.38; 1.64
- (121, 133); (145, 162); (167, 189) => -4.6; 1.22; 1.34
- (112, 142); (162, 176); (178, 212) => 1.3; 1.32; 1.57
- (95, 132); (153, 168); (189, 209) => 0.3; 1.35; 1.63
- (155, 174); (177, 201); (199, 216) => 1.0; 1.41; 1.69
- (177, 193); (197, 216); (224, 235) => -1.6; 1.44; 1.67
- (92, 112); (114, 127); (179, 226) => 3.4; 1.55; 1.61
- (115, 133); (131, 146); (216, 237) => -3.4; 1.2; 1.66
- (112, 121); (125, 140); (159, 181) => -2.4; 1.19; 1.33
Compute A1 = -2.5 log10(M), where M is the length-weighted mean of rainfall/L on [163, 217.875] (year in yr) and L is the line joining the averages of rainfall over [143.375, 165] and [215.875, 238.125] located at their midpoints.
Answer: 0.08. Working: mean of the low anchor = 1.59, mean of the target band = 1.51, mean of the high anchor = 1.66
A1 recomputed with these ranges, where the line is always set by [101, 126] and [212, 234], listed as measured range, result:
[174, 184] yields 0.18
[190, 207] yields -0.02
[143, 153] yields -0.20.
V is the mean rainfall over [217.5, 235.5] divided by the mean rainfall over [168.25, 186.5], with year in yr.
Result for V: 1.3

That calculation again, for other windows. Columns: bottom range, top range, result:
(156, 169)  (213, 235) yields 1.15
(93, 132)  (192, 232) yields 1.23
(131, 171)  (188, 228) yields 1.08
